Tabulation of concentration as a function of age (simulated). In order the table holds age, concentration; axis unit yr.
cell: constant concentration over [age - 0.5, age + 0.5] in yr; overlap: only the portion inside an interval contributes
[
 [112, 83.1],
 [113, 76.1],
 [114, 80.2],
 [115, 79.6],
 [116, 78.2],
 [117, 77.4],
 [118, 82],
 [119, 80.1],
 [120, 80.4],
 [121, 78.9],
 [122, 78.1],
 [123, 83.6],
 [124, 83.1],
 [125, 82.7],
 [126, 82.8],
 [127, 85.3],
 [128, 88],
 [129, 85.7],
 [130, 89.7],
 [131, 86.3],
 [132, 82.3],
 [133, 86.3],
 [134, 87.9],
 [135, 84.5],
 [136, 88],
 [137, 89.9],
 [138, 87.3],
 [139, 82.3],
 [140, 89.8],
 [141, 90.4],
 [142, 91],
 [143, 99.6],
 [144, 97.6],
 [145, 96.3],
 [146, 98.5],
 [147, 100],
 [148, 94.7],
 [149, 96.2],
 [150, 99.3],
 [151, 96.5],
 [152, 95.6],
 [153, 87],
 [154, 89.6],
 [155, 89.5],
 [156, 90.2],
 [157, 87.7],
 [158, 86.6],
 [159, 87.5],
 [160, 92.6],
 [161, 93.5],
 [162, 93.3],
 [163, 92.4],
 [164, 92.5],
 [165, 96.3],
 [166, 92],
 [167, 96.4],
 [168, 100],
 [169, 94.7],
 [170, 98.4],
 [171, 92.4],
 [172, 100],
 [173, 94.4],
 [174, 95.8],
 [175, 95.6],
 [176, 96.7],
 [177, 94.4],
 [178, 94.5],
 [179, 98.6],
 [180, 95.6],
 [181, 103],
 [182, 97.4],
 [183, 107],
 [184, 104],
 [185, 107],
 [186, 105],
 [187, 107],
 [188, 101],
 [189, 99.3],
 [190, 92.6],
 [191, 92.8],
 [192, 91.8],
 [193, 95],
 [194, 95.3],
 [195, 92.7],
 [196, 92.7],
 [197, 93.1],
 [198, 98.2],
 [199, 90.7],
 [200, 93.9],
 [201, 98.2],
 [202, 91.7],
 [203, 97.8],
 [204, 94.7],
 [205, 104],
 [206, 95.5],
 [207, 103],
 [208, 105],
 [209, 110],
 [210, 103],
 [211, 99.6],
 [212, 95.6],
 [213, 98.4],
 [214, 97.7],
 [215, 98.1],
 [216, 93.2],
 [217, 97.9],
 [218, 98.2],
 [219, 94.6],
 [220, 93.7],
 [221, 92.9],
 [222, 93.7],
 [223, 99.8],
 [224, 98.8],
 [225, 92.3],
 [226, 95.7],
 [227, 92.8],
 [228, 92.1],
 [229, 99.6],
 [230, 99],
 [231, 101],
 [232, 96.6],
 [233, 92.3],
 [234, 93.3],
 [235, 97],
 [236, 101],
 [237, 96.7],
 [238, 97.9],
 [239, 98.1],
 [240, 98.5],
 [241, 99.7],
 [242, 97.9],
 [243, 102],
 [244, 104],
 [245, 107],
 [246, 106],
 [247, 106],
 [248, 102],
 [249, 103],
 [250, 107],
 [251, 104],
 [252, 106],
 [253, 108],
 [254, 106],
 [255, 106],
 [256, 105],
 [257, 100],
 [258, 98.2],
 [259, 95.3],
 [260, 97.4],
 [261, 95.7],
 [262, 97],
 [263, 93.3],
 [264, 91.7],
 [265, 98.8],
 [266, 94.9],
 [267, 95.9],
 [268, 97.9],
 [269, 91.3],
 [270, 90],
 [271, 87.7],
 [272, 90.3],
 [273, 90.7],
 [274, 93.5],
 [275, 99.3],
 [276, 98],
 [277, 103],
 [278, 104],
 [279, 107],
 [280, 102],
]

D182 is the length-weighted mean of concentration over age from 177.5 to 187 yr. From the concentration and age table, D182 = 102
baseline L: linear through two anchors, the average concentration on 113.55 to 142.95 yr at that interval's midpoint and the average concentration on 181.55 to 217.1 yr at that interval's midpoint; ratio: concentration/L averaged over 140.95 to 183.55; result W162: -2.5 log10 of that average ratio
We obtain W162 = -0.05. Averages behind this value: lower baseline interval 84.4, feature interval 95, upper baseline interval 98.3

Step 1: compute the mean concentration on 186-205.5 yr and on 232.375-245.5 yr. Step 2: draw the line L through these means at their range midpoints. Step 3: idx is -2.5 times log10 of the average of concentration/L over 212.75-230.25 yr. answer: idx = 0.02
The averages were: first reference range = 96.2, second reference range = 98.9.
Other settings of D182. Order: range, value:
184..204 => 96.8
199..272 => 98.3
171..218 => 98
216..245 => 97.1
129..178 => 92.4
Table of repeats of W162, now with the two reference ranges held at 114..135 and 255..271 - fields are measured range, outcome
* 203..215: -0.106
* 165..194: -0.113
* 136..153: -0.108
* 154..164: -0.052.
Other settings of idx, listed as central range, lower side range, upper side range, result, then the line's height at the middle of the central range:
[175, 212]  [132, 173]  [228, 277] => -0.04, 95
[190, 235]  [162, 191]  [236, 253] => 0.04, 100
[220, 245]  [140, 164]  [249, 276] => -0.01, 96.6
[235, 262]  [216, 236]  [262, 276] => -0.08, 94.8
